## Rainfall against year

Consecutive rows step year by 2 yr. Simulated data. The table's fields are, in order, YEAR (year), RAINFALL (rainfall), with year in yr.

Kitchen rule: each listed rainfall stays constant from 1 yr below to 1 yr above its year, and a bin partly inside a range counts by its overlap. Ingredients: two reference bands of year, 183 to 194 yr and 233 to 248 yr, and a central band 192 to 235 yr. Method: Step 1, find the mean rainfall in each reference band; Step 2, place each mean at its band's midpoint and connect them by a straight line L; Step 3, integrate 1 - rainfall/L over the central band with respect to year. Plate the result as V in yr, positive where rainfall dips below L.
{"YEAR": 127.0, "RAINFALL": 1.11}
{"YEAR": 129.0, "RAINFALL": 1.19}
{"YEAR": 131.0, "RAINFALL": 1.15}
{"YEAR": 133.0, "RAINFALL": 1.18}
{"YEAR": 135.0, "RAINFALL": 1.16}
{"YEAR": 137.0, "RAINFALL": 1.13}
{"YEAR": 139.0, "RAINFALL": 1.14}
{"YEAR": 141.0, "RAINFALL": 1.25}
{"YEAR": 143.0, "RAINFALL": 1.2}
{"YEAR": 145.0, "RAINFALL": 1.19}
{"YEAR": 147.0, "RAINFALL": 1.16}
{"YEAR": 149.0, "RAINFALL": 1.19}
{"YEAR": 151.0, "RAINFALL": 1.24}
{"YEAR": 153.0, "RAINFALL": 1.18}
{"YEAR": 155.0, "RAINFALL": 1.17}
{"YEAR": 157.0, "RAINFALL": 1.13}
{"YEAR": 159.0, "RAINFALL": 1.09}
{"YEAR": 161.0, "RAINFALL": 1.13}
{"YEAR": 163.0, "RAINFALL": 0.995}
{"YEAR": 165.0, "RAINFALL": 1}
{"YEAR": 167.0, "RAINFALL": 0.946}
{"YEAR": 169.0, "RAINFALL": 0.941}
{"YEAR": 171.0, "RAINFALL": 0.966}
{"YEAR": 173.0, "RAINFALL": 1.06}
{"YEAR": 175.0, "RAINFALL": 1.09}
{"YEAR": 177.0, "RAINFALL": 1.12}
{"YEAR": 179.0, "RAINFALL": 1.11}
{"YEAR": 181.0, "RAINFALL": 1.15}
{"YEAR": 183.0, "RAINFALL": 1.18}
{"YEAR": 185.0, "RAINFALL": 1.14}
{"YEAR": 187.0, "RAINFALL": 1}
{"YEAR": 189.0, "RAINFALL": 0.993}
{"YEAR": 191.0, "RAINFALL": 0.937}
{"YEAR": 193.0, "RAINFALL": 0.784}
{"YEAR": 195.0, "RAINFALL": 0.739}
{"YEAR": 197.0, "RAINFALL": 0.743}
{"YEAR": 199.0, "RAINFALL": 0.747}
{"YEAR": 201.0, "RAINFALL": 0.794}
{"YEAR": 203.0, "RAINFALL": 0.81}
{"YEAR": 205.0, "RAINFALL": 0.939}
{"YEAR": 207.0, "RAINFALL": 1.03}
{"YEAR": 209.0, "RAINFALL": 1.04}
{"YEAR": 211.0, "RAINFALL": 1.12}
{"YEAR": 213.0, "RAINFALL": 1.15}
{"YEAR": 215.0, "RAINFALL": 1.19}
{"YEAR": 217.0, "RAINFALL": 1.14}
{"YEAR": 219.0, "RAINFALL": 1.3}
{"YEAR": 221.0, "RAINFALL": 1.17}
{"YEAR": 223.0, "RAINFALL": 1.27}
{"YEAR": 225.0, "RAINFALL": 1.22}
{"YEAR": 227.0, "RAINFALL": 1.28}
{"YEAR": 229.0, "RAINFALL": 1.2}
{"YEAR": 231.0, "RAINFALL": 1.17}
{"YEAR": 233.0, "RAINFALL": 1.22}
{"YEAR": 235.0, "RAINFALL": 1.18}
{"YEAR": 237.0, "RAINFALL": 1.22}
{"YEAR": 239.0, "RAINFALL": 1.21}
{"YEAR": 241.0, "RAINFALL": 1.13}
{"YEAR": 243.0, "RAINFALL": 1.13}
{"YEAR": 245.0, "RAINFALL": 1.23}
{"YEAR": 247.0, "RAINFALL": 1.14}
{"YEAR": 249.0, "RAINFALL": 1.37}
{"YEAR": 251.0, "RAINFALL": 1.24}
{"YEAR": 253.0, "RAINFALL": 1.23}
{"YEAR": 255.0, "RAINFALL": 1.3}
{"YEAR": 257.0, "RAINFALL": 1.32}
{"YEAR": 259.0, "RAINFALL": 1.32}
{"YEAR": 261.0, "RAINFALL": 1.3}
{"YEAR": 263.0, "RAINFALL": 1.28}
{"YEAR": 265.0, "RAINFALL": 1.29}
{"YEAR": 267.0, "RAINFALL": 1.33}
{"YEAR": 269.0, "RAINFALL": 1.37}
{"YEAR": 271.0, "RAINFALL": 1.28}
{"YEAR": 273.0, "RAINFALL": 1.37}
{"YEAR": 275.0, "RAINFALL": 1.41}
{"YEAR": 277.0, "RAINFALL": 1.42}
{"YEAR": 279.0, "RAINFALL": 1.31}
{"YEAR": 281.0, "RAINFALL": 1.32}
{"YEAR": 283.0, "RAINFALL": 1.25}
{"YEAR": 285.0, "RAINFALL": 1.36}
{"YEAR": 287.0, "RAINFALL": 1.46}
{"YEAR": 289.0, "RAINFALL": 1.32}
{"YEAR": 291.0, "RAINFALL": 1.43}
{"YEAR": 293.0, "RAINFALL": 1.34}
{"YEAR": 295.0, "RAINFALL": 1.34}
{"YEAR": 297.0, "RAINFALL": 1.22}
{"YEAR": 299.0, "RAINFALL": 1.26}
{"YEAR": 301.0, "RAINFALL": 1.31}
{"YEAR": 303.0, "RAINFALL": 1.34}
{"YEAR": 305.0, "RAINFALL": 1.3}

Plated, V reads 1.3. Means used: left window 0.99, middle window 1.05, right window 1.18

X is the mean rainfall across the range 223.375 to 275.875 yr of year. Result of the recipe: 1.26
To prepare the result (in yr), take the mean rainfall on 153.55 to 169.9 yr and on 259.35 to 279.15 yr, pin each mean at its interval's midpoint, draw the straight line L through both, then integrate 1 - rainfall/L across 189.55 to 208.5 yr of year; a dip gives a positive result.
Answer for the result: 5.1 yr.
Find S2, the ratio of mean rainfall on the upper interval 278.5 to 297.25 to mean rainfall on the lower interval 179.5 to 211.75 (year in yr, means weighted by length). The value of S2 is 1.4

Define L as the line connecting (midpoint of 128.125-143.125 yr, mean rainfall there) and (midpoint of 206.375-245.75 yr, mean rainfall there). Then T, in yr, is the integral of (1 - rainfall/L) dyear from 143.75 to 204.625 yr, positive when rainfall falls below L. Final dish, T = 7.9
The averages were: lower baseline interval 1.17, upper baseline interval 1.18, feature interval 1.02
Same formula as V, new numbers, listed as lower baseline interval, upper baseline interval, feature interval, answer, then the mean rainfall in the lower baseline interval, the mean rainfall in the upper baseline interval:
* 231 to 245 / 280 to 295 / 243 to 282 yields -1.1 yr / 1.18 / 1.35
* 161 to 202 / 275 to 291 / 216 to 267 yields -1.5 yr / 0.976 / 1.36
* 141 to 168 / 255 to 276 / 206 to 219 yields 1.1 yr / 1.13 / 1.33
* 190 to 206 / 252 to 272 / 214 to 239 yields -4.5 yr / 0.812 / 1.3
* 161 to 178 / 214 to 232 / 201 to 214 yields 1.8 yr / 1.02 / 1.22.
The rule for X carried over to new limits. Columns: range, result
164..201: 0.975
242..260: 1.25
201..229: 1.12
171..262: 1.11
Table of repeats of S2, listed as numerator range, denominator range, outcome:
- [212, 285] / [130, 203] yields 1.19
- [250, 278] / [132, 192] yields 1.19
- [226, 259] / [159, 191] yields 1.17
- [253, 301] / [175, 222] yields 1.31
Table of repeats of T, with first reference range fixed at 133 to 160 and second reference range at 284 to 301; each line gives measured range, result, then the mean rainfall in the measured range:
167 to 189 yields 2.6 yr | 1.07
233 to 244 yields 0.9 yr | 1.18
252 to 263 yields 0.1 yr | 1.29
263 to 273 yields -0.1 yr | 1.32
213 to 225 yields 0.4 yr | 1.21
